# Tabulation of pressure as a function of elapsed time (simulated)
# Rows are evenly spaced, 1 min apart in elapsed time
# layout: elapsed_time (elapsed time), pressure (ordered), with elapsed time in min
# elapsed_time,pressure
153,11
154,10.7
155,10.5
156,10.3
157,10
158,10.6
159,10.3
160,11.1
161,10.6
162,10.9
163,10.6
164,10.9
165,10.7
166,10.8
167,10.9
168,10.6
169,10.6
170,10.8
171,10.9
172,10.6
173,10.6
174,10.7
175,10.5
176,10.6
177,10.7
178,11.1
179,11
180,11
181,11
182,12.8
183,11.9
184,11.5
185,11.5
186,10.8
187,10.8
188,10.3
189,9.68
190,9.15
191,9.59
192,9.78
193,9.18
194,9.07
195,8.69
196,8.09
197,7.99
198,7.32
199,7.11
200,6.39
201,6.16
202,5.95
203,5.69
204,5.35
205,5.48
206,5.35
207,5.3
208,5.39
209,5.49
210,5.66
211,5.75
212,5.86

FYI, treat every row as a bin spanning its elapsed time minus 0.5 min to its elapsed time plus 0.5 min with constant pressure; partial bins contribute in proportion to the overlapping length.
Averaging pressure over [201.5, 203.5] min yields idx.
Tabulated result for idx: 5.82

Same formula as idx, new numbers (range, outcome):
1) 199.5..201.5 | 6.28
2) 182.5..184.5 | 11.7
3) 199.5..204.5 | 5.91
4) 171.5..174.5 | 10.6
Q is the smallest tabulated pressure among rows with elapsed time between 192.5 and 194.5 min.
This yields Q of 9.07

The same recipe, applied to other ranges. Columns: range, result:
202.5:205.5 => 5.35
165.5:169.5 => 10.6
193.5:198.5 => 7.32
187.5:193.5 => 9.15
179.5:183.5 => 11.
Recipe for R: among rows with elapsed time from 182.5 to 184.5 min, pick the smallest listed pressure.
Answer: 11.5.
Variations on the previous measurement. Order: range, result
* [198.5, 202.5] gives 5.95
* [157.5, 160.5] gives 10.3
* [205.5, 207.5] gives 5.3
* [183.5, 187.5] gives 10.8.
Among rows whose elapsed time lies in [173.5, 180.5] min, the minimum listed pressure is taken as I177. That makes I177 10.5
